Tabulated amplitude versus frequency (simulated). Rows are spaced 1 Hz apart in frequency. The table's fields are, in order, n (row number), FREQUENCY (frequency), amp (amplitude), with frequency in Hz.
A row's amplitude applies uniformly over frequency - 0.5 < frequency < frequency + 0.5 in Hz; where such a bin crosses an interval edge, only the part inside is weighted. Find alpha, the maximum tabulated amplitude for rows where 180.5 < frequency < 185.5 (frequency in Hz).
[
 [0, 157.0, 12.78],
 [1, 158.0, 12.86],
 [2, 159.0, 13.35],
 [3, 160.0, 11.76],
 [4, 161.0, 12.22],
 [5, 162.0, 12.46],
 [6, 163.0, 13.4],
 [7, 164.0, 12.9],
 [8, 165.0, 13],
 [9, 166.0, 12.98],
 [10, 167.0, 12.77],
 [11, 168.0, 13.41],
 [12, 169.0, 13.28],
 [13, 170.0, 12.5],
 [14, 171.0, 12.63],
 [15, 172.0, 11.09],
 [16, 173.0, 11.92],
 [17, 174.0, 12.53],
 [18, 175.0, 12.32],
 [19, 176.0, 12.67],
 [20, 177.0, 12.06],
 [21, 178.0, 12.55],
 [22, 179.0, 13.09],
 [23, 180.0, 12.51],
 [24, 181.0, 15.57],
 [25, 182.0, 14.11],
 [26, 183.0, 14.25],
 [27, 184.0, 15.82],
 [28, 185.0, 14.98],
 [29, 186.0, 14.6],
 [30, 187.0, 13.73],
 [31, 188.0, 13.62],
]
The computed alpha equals 15.82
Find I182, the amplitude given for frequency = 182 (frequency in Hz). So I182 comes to 14.11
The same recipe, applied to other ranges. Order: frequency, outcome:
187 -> 13.73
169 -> 13.28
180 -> 12.51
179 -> 13.09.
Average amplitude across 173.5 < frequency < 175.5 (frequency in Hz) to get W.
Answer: 12.4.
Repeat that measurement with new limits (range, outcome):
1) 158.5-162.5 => 12.4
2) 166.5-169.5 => 13.2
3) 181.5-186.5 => 14.8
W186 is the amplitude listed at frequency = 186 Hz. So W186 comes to 14.6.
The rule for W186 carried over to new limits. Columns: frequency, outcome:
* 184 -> 15.82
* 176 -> 12.67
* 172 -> 11.09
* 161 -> 12.22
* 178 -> 12.55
